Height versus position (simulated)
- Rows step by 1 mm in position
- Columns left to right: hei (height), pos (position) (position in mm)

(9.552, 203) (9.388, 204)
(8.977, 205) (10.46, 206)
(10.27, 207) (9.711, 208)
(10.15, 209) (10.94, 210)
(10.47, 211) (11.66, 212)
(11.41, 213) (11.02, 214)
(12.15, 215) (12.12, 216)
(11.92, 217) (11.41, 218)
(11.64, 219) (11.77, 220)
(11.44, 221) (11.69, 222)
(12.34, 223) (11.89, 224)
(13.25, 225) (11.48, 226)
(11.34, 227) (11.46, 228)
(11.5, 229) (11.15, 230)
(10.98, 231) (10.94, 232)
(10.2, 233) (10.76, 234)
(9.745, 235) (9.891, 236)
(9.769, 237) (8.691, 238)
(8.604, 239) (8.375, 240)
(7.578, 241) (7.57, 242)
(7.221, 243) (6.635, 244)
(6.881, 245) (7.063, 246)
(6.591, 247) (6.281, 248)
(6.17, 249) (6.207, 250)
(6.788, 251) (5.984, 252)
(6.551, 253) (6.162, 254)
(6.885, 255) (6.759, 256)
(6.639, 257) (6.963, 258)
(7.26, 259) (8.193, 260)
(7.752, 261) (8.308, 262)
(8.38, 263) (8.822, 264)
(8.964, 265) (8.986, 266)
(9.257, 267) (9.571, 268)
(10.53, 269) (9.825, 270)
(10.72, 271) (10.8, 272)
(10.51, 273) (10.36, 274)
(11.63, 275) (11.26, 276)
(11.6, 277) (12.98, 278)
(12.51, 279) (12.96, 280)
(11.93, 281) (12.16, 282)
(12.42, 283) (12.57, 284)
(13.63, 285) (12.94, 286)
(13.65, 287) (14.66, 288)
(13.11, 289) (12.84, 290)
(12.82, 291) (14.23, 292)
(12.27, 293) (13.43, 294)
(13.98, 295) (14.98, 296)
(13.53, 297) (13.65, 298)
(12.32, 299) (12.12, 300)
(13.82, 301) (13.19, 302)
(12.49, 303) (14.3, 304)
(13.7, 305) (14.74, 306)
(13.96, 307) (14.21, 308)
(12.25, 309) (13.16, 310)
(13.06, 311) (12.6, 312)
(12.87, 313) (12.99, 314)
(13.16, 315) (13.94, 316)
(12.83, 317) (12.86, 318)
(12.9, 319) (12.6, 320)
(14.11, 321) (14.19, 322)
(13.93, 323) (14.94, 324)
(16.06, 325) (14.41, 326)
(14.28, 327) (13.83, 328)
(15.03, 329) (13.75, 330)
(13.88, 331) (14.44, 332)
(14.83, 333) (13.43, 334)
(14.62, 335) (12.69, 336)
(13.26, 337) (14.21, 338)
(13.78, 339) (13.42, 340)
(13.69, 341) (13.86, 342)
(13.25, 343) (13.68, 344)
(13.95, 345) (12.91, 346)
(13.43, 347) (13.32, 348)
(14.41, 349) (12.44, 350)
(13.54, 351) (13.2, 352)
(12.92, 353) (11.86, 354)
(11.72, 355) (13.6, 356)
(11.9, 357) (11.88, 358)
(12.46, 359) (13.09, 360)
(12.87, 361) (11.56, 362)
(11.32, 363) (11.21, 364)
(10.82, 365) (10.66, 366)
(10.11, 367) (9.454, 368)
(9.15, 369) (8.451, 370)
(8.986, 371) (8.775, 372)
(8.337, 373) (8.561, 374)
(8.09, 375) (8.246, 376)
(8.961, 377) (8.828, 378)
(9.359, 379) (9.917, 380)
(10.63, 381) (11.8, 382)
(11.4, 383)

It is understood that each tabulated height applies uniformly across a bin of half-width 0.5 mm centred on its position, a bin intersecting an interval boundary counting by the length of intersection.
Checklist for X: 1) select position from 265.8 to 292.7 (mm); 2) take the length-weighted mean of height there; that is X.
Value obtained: 11.9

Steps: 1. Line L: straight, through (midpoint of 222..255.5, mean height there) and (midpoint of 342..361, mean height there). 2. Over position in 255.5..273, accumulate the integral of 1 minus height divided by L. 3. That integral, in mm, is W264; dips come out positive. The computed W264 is 2.0 mm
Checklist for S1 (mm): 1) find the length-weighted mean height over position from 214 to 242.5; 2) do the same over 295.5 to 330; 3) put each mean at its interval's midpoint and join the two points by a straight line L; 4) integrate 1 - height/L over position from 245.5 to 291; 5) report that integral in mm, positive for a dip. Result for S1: 9.3 mm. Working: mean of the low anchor 10.8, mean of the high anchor 13.6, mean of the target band 9.73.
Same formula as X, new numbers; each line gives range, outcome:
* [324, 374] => 12.6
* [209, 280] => 9.62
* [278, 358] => 13.4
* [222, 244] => 10.2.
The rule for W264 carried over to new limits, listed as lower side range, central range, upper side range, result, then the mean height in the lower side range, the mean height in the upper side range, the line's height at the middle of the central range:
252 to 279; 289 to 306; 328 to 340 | -3.1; 9.07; 14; 11.4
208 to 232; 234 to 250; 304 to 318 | 5.5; 11.5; 13.4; 11.9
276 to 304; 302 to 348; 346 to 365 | -3.2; 13.1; 12.6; 12.8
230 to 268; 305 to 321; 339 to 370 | -3.9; 8.03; 12.3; 10.6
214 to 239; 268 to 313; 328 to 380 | -4.3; 11.2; 12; 11.6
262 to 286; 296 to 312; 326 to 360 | -1.8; 11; 13.4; 12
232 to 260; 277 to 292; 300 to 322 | -2.6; 7.64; 13.3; 11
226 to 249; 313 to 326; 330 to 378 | -3.0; 9.05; 12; 11.1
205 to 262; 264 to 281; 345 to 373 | -1.1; 9.39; 11.7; 10.1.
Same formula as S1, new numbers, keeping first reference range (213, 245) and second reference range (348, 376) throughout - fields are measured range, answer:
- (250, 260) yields 3.7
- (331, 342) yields -2.8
